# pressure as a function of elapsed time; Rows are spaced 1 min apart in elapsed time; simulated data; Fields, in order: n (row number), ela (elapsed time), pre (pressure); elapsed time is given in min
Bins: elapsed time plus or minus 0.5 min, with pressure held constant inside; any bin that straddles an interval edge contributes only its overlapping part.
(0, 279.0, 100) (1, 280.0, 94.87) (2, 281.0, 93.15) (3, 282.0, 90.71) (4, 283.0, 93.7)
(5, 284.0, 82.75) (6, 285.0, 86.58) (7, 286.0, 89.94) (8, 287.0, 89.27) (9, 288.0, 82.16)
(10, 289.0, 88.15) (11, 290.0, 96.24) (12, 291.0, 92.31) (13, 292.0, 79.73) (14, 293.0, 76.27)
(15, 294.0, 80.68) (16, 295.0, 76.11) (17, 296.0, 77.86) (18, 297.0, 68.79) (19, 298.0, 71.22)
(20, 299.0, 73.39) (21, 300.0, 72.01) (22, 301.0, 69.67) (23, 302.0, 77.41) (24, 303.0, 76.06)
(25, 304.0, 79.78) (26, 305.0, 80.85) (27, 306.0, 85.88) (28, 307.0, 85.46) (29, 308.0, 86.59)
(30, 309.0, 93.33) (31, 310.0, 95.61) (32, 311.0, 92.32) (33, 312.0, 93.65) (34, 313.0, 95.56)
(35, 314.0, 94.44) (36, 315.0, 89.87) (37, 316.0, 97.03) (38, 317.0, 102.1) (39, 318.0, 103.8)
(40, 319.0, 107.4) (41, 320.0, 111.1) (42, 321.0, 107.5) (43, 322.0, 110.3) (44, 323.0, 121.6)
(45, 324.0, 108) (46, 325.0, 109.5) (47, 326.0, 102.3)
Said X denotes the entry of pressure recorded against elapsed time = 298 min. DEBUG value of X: 71.22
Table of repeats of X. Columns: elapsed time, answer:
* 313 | 95.56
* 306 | 85.88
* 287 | 89.27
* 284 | 82.75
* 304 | 79.78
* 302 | 77.41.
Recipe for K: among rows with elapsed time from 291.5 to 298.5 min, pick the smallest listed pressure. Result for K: 68.79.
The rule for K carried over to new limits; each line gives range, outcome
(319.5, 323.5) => 107.5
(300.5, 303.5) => 69.67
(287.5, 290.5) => 82.16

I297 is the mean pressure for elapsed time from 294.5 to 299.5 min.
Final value 73.5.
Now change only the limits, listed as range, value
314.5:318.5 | 98.2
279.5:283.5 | 93.1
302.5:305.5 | 78.9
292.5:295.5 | 77.7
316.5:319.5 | 104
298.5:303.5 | 73.7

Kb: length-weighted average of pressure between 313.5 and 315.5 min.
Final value 92.2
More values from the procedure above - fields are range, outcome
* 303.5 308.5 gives 83.7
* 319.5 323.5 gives 113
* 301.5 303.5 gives 76.7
